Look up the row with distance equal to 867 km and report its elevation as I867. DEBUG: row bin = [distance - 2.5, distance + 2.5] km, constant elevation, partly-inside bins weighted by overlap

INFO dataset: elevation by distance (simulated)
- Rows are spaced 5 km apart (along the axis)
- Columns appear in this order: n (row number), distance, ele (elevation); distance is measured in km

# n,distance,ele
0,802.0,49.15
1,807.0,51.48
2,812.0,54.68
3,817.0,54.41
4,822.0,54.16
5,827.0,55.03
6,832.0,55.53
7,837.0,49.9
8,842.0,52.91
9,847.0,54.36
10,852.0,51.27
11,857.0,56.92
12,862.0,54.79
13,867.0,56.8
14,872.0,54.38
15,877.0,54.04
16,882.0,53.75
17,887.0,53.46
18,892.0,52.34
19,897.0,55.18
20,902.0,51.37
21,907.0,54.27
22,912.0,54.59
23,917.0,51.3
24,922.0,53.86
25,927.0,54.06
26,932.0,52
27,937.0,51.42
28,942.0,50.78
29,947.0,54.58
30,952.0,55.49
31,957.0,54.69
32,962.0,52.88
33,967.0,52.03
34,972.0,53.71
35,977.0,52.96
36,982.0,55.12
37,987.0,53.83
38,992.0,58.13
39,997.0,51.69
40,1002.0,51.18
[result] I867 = 56.8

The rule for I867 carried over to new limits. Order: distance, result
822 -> 54.16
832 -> 55.53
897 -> 55.18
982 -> 55.12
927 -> 54.06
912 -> 54.59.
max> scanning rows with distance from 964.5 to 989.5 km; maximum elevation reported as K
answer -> 55.12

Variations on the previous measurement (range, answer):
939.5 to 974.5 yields 55.49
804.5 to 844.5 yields 55.53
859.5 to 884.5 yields 56.8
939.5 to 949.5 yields 54.58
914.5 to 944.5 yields 54.06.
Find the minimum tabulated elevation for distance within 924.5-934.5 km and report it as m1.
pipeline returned 52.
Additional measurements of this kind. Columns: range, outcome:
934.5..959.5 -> 50.78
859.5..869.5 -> 54.79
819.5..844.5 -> 49.9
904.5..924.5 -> 51.3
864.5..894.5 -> 52.34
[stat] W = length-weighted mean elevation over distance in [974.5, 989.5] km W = 54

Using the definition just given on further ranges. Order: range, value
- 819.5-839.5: 53.7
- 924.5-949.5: 52.6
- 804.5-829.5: 54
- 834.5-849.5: 52.4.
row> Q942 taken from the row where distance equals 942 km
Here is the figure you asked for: 50.78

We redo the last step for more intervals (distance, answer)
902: 51.37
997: 51.69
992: 58.13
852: 51.27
